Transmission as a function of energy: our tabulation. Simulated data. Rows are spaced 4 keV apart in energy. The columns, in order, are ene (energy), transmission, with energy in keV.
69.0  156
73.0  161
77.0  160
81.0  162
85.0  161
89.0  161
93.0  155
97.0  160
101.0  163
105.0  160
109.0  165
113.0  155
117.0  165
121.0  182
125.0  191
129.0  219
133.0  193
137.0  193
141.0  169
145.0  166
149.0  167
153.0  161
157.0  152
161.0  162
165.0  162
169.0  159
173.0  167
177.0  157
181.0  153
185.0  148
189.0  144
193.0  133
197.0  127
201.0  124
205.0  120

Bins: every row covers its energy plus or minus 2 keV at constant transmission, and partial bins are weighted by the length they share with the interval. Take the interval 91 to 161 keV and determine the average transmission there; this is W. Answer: 171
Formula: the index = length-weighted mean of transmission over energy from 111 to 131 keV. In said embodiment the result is 182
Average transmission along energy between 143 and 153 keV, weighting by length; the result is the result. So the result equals 165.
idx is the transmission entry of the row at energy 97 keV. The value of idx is 160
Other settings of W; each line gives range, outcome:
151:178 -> 160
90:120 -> 161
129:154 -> 179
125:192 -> 167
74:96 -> 160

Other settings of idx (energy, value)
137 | 193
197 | 127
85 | 161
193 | 133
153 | 161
